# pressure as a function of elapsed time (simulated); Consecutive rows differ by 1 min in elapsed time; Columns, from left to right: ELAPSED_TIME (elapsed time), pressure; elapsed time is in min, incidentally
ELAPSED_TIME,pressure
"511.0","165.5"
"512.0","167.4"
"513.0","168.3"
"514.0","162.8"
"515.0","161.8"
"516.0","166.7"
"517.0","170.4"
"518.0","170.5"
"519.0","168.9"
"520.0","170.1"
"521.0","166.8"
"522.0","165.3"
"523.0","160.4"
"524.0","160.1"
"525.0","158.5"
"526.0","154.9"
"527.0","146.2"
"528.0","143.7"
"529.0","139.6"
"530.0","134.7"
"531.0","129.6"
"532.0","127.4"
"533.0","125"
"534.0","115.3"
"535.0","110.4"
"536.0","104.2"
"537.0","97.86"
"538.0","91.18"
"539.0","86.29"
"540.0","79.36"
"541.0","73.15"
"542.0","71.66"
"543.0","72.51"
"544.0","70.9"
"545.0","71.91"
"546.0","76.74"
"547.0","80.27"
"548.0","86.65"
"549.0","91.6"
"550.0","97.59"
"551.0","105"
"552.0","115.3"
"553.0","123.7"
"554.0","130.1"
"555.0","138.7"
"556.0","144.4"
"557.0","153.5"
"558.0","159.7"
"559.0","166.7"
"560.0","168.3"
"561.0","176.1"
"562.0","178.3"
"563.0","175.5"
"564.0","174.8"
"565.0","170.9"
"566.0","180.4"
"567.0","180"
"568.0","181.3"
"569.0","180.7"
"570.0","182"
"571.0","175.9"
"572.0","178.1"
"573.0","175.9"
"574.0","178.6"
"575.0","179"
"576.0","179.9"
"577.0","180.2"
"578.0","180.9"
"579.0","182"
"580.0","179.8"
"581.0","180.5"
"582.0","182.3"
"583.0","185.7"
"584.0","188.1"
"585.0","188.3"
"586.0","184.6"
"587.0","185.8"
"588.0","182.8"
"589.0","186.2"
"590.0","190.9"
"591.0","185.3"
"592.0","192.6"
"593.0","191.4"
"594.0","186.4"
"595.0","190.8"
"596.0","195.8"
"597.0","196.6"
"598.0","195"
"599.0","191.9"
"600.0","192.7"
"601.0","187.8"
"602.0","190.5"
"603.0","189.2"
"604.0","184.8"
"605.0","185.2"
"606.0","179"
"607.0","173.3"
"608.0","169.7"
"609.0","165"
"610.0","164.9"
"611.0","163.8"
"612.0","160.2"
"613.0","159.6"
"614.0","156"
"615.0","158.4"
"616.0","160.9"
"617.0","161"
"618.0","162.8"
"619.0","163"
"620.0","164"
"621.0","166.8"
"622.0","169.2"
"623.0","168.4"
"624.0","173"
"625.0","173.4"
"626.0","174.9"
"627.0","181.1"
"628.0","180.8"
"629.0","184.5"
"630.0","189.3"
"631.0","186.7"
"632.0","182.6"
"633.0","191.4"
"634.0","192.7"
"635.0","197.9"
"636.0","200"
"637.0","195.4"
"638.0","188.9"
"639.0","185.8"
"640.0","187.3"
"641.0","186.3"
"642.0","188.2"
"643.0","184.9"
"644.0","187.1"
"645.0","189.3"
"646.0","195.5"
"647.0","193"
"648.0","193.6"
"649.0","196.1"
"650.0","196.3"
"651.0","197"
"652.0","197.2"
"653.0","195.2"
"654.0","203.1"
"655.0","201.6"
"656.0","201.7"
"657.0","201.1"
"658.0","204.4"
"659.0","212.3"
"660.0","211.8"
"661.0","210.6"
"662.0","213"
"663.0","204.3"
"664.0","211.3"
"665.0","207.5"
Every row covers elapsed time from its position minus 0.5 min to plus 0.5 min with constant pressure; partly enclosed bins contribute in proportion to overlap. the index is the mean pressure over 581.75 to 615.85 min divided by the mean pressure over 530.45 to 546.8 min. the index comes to 1.9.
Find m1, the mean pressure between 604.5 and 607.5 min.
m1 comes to 179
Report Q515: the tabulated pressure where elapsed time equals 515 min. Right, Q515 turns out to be 161.8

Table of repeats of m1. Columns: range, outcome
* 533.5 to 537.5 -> 107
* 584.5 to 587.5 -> 186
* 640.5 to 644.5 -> 187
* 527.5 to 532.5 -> 135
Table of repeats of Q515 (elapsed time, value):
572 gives 178.1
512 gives 167.4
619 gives 163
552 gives 115.3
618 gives 162.8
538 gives 91.18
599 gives 191.9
